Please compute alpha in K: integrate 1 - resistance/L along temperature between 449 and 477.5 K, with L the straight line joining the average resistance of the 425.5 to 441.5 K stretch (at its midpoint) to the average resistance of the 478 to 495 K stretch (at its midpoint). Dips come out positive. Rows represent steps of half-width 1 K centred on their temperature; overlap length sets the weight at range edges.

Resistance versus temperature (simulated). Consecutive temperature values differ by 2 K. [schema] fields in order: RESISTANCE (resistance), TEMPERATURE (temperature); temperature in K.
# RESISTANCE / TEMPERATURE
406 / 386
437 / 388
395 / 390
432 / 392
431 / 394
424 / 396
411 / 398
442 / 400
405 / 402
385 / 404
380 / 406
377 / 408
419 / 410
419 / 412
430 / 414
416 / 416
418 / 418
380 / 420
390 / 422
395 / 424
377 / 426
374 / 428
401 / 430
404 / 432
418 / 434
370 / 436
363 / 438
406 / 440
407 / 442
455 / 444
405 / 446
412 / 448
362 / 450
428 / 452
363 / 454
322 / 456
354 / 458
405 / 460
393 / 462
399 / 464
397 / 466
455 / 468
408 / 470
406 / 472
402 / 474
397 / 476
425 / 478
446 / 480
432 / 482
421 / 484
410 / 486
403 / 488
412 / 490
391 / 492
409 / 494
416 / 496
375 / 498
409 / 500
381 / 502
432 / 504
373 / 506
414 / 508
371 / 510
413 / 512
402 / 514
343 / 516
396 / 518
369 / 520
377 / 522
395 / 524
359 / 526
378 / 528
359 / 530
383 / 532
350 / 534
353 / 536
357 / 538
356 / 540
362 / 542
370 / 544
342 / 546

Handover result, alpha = 0.8 K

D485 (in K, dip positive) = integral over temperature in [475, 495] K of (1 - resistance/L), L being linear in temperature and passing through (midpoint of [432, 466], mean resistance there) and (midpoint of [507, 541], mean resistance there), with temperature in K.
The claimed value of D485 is -1.6 K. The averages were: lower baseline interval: 392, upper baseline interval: 375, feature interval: 415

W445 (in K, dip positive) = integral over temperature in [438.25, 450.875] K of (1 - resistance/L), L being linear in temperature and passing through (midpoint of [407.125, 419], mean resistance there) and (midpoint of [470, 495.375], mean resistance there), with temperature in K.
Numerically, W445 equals 0.23 K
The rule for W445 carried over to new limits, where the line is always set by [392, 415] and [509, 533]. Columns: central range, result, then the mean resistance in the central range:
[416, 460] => 1.2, 392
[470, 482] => -0.8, 416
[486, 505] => -0.9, 403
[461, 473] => -0.5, 410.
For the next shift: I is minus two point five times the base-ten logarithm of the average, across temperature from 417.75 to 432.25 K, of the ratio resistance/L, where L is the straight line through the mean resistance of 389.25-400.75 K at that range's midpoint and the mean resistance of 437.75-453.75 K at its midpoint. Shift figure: 0.06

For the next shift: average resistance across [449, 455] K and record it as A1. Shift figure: 384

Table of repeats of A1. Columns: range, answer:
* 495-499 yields 396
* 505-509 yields 394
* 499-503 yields 395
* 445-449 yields 408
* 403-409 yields 381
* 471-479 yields 408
